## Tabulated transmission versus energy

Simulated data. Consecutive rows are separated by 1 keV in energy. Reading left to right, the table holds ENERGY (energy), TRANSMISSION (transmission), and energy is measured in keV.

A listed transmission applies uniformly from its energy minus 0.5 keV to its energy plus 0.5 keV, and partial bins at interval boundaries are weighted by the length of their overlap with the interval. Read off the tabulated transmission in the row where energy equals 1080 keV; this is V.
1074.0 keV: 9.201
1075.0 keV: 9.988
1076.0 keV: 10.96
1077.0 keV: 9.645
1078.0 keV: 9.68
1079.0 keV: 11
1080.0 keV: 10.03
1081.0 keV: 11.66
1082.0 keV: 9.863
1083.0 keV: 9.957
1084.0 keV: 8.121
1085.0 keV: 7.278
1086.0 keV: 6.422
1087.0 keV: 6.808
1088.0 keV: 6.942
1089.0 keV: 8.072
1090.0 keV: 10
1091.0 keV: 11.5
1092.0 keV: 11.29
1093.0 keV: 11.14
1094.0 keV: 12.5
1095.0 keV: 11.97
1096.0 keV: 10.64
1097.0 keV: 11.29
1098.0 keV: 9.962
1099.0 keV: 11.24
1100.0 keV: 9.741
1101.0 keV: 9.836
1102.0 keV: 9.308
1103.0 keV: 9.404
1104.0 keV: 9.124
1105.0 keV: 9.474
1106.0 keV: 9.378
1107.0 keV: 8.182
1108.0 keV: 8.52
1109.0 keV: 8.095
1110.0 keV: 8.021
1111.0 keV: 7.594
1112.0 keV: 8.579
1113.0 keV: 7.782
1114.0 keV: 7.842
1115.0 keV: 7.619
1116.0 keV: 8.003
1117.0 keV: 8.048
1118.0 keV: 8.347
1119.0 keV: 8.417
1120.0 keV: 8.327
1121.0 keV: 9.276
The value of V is 10.03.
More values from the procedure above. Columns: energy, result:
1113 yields 7.782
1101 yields 9.836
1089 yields 8.072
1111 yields 7.594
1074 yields 9.201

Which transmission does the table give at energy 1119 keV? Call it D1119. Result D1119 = 8.417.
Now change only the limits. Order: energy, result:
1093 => 11.14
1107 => 8.182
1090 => 10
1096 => 10.64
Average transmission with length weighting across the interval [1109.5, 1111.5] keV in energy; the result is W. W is 7.81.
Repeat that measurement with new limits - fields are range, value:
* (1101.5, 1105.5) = 9.33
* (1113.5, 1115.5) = 7.73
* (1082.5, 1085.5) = 8.45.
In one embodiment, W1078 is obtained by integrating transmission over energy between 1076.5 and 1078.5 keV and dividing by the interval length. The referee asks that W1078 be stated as 9.66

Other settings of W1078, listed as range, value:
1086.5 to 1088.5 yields 6.88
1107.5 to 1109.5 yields 8.31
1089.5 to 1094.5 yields 11.3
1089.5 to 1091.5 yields 10.8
